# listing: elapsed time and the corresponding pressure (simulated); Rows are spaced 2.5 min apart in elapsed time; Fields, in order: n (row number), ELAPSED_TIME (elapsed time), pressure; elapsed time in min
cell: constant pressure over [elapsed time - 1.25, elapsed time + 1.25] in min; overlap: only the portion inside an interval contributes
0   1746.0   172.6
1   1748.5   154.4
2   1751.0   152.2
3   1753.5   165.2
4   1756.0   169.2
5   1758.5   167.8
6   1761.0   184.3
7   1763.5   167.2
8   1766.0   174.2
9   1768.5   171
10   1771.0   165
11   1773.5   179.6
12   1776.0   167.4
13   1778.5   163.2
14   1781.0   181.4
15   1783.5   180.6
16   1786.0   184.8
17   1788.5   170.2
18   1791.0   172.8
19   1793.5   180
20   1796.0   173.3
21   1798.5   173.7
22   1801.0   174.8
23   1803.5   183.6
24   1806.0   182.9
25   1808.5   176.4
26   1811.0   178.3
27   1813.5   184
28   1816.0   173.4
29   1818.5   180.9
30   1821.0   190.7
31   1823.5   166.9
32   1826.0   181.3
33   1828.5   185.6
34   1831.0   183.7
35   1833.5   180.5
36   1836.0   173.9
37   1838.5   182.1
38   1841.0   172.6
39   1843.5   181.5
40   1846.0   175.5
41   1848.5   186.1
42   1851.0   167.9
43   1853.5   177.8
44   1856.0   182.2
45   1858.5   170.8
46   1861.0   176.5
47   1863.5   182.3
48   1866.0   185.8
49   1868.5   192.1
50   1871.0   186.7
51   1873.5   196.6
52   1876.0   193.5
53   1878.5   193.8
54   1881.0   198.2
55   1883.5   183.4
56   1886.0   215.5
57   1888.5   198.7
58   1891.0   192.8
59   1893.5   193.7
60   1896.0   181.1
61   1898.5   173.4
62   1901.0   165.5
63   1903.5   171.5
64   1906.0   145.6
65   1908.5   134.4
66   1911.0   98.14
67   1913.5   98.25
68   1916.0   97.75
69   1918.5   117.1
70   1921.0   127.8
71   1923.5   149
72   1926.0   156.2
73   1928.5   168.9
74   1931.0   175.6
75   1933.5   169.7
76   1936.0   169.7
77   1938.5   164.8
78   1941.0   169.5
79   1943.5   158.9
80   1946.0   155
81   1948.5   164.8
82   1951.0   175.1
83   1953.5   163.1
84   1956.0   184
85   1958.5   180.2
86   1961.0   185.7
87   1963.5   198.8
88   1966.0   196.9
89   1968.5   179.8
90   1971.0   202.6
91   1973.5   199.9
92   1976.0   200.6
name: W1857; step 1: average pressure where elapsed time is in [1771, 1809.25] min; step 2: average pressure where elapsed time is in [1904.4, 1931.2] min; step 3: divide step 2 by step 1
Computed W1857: 0.75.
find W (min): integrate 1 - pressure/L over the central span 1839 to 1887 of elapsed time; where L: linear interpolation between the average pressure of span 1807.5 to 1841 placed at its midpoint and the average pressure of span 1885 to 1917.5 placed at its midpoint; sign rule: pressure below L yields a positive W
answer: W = -4.68 min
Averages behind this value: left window 180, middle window 185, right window 158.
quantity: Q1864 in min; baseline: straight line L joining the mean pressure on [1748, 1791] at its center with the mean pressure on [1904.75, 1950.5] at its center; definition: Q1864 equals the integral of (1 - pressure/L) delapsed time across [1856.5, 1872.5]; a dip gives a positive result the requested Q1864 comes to -2.7 min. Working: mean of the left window 171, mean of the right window 146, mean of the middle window 183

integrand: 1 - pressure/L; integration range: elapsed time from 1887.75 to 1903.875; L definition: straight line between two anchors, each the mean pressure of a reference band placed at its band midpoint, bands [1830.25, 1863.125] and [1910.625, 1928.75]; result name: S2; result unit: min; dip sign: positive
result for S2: -4.5 min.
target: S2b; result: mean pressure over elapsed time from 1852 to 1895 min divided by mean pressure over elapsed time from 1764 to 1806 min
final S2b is 1.08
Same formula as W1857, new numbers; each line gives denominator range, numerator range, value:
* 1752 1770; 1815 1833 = 1.06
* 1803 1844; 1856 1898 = 1.05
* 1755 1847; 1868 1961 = 0.94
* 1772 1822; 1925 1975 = 0.99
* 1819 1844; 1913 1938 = 0.81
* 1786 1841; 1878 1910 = 1.01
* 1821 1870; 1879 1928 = 0.88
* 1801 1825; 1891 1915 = 0.85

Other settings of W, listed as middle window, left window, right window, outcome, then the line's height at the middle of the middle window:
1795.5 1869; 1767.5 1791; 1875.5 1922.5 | -4.76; 168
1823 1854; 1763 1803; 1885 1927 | -2.56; 165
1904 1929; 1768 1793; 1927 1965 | 6.26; 173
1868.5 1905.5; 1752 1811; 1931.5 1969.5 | -2.92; 174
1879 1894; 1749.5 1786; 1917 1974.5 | -2.38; 170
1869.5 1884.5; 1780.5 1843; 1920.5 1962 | -1.71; 172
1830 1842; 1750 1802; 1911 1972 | -0.73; 168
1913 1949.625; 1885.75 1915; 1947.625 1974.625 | 4.92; 173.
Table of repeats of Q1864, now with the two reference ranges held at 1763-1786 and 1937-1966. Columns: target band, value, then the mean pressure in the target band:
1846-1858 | -0.3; 178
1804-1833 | -1.2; 180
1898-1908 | 0.7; 161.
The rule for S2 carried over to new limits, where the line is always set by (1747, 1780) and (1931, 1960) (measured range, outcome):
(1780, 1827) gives -2.9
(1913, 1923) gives 3.2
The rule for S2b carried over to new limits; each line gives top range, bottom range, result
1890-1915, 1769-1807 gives 0.88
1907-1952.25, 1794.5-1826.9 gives 0.83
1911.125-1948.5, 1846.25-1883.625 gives 0.80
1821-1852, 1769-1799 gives 1.03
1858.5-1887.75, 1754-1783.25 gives 1.11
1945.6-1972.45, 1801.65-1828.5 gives 1.01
